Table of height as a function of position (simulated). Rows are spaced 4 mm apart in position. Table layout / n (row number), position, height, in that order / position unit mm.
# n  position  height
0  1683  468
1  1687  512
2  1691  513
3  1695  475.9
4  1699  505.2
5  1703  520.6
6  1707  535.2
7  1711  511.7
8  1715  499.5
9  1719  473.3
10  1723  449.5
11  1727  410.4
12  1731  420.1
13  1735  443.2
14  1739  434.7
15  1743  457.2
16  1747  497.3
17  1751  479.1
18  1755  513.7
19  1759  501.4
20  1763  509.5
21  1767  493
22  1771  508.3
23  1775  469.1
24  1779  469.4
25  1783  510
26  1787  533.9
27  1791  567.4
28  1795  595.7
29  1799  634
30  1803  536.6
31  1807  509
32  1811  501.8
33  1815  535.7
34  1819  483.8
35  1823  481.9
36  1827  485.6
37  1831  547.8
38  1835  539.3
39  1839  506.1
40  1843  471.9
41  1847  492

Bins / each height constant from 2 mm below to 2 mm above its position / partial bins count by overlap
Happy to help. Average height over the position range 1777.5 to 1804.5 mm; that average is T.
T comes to 551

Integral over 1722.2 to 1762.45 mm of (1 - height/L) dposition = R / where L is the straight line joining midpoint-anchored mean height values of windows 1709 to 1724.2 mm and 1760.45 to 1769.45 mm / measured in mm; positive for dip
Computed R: 2.6 mm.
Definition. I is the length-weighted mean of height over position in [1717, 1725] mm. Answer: 461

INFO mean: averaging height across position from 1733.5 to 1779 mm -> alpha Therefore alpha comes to 482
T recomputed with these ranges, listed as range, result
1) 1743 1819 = 518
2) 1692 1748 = 474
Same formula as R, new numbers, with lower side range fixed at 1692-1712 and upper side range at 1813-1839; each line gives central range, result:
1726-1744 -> 2.7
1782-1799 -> -1.7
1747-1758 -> 0.3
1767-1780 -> 0.7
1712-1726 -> 1.0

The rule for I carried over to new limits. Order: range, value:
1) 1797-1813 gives 545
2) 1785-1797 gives 566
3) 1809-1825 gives 501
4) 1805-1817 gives 516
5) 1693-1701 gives 491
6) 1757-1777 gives 496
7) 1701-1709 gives 528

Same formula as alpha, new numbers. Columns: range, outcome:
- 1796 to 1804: 593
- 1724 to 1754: 451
